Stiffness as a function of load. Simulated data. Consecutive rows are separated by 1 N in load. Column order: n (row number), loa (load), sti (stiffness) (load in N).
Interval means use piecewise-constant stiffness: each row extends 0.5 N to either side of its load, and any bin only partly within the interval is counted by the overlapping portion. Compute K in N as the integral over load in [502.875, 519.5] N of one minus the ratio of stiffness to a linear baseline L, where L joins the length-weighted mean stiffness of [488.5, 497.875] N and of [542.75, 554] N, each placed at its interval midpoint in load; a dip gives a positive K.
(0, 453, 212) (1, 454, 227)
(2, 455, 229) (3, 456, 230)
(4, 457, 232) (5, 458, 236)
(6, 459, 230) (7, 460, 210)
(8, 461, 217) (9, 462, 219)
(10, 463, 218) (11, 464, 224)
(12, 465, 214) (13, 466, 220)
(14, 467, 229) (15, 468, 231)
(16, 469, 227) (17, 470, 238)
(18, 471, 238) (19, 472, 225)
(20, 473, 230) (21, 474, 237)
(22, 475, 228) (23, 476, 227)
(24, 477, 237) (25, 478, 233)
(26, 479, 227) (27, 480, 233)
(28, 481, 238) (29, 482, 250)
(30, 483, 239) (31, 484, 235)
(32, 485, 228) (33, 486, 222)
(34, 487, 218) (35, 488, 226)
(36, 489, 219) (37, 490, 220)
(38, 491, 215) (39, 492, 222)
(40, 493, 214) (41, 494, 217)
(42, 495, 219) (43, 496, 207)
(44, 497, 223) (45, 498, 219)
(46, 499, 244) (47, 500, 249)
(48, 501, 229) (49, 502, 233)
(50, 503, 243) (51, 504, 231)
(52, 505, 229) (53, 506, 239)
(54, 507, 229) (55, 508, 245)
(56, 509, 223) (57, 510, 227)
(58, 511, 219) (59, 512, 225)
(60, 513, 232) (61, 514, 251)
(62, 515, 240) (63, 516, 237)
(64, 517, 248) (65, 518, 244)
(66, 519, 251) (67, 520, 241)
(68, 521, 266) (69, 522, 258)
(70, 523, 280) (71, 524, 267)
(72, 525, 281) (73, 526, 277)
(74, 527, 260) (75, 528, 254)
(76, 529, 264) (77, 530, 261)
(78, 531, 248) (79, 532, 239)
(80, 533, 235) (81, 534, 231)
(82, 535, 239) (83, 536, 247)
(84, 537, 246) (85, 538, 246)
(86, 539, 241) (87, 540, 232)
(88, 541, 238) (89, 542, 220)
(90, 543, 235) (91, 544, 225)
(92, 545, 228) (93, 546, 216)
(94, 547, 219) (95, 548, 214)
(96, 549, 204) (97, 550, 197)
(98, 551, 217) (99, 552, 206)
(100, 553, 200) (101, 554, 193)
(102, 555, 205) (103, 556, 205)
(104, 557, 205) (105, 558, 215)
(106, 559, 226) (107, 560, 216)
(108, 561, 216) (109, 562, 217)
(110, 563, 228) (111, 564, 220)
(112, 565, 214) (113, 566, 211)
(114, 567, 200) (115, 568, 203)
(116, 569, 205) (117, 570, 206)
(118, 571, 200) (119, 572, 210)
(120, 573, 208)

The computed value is -1.5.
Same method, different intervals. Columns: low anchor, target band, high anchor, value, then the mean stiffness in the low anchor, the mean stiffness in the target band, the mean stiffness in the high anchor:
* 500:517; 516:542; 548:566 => -3.1 N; 234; 251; 211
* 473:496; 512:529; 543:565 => -2.7 N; 227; 255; 213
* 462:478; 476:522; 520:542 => 1.4 N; 228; 232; 252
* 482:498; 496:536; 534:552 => -3.4 N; 222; 243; 227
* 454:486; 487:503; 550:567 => 0.0 N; 229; 224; 211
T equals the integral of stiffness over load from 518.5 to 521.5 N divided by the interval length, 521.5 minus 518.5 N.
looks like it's 253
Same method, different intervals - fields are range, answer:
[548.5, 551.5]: 206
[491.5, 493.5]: 218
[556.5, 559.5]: 215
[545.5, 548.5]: 216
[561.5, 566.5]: 218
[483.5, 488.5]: 226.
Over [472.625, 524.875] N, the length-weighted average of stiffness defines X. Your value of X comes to 234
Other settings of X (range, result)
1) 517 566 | 233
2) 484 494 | 221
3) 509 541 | 247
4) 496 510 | 232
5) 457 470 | 224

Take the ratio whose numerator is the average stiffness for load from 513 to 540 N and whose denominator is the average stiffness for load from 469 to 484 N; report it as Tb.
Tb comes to 1.07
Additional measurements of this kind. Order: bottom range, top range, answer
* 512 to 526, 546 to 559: 0.82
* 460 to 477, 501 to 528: 1.08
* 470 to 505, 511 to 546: 1.07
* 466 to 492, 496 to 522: 1.03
